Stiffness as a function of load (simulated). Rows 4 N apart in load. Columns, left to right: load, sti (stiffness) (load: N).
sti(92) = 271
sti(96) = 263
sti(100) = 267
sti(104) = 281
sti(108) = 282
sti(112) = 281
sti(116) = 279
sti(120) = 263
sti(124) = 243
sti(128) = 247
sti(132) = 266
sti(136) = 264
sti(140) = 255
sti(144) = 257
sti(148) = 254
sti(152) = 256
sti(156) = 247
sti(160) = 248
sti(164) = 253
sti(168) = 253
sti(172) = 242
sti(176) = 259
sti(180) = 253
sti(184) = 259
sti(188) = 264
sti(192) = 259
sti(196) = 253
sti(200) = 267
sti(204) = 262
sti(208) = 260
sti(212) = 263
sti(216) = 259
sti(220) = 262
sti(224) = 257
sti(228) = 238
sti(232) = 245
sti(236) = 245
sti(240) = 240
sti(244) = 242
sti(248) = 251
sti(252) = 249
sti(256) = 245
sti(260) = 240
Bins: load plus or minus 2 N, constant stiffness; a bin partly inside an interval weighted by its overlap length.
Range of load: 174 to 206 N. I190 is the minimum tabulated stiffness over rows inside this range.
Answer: 253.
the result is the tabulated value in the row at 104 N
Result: 281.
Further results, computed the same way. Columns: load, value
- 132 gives 266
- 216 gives 259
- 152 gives 256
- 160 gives 248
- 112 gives 281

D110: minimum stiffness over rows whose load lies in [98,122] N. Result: 263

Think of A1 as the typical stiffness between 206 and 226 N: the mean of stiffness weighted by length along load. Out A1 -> 260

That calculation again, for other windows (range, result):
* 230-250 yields 245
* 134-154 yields 257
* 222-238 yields 246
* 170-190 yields 255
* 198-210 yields 263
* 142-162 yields 252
